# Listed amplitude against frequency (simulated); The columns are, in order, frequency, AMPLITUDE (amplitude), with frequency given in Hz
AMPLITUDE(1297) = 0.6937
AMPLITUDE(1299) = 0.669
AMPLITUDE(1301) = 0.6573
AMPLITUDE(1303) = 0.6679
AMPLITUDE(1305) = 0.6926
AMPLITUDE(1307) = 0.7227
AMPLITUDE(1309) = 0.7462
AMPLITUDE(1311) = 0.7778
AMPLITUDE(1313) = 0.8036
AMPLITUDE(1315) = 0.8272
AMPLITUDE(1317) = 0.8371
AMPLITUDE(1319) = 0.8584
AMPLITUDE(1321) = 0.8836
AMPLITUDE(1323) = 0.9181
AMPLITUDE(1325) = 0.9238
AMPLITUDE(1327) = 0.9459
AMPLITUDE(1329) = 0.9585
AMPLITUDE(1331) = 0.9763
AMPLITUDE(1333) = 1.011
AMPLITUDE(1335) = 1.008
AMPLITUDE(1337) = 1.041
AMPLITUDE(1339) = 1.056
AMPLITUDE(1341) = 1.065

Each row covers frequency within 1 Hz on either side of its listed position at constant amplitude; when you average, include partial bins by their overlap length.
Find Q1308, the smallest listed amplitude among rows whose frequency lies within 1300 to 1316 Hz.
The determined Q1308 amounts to 0.6573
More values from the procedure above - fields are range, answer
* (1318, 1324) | 0.8584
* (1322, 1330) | 0.9181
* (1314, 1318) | 0.8272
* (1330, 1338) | 0.9763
